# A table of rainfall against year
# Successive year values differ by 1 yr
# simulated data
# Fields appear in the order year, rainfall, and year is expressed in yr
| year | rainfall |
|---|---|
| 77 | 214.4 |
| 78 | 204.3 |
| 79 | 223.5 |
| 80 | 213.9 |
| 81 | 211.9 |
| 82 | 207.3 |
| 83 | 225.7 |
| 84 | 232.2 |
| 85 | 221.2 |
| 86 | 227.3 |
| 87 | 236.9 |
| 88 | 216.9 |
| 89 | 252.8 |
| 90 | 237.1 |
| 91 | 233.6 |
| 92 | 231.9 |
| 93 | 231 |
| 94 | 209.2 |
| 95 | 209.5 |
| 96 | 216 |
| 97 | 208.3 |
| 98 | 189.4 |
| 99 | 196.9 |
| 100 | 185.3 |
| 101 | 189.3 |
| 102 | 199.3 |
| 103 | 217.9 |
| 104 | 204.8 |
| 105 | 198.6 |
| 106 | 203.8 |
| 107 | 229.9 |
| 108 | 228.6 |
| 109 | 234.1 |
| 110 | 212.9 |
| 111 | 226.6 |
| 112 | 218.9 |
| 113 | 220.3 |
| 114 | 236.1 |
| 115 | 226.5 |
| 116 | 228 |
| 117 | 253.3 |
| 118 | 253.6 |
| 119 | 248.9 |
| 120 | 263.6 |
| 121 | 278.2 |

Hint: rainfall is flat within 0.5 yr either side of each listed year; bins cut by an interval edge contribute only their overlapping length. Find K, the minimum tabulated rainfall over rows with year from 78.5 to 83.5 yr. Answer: 207.3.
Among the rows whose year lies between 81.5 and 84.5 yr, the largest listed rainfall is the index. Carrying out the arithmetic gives 232.2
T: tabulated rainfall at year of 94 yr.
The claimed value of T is 209.2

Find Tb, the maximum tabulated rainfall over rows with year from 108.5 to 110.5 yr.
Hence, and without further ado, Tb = 234.1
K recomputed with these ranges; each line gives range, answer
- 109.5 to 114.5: 212.9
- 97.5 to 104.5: 185.3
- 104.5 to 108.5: 198.6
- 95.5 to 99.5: 189.4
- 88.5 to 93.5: 231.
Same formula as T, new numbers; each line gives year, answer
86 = 227.3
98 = 189.4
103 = 217.9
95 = 209.5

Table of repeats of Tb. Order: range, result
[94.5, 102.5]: 216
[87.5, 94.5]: 252.8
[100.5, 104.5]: 217.9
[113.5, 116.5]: 236.1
